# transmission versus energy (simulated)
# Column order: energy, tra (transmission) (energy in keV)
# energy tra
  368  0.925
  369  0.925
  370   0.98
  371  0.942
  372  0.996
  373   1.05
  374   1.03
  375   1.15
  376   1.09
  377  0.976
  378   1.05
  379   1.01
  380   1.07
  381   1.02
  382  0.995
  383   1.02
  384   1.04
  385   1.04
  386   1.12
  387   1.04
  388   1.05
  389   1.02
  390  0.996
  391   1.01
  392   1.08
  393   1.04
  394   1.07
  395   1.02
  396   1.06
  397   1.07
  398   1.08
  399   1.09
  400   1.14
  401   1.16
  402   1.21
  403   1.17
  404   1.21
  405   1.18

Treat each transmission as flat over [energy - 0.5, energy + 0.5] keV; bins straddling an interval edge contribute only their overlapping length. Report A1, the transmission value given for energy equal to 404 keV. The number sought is 1.21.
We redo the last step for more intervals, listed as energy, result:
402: 1.21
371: 0.942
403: 1.17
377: 0.976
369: 0.925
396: 1.06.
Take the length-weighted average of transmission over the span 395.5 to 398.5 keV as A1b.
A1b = 1.07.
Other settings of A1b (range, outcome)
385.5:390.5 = 1.05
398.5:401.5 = 1.13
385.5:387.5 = 1.08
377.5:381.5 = 1.04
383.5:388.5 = 1.06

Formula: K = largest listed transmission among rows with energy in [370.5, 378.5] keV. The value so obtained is 1.15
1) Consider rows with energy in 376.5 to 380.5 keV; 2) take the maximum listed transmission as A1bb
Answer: 1.07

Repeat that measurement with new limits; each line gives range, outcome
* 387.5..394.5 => 1.08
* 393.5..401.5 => 1.16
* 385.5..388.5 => 1.12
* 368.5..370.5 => 0.98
